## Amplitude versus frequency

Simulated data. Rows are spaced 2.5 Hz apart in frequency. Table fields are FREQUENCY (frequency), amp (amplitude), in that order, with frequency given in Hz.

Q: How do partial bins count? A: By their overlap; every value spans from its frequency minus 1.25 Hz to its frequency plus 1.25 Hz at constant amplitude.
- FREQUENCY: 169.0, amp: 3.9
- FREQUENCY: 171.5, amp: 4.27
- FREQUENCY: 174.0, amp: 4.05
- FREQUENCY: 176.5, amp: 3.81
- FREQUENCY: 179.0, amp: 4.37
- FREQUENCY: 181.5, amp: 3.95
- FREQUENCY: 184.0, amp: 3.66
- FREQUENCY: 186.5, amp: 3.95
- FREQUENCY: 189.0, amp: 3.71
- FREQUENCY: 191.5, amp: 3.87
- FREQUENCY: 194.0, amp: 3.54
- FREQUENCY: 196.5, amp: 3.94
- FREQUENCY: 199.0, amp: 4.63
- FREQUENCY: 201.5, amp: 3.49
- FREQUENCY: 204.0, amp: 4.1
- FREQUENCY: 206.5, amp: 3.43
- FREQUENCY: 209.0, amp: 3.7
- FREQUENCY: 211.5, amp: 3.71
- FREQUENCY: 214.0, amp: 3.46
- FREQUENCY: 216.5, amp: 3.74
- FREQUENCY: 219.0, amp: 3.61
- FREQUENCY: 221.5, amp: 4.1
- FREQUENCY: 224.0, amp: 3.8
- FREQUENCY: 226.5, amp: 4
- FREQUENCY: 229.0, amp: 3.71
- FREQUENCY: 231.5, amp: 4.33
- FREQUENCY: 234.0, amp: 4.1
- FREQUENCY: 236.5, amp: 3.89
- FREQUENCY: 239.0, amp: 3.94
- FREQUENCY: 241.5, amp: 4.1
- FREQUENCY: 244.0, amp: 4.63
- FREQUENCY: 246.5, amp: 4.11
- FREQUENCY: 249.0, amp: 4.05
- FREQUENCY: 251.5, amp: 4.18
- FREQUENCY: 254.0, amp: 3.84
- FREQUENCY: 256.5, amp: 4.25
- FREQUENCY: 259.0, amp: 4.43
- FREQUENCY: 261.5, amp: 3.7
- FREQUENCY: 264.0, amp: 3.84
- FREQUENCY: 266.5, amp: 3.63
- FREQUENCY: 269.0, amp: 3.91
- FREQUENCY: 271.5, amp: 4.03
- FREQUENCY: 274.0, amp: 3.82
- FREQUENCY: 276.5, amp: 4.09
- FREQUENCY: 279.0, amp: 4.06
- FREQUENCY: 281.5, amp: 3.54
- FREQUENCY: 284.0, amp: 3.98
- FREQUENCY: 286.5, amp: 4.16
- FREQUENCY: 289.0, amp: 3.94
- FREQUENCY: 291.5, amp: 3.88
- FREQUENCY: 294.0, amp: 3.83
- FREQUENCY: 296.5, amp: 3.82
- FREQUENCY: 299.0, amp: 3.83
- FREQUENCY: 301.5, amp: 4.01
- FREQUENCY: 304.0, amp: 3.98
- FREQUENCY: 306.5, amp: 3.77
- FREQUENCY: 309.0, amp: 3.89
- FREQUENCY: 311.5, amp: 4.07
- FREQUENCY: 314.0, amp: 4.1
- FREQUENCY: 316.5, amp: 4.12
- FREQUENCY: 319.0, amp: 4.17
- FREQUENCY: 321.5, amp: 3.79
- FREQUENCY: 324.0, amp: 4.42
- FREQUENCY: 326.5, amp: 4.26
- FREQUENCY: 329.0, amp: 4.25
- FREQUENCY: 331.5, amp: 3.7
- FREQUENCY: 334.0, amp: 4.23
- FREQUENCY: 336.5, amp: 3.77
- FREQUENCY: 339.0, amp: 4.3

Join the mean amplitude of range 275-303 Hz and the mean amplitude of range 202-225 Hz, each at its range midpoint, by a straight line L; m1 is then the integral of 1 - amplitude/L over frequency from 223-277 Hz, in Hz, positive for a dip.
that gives -2.8 Hz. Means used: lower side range 3.73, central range 4.02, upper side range 3.92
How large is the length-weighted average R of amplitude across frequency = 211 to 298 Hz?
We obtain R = 3.95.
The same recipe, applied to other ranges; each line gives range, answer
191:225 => 3.79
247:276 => 3.98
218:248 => 4.03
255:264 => 4.08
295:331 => 4.03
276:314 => 3.93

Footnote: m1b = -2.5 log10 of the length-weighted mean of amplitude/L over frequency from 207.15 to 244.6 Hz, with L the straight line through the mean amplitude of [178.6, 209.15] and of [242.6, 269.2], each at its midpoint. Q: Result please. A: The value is 0.02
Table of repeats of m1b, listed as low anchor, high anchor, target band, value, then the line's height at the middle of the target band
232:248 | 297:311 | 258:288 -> 0.024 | 4.02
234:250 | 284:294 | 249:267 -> 0.018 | 4.07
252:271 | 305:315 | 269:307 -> 0.010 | 3.96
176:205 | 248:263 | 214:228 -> 0.050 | 3.99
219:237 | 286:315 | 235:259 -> -0.045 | 3.96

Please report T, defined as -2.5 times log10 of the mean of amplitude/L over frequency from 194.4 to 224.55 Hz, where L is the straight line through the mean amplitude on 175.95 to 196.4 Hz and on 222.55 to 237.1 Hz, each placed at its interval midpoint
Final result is 0.034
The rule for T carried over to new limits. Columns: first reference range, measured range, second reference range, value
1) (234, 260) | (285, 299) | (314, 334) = 0.05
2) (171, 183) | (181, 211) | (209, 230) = 0.03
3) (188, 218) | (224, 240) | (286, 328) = -0.04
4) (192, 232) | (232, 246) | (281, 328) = -0.07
